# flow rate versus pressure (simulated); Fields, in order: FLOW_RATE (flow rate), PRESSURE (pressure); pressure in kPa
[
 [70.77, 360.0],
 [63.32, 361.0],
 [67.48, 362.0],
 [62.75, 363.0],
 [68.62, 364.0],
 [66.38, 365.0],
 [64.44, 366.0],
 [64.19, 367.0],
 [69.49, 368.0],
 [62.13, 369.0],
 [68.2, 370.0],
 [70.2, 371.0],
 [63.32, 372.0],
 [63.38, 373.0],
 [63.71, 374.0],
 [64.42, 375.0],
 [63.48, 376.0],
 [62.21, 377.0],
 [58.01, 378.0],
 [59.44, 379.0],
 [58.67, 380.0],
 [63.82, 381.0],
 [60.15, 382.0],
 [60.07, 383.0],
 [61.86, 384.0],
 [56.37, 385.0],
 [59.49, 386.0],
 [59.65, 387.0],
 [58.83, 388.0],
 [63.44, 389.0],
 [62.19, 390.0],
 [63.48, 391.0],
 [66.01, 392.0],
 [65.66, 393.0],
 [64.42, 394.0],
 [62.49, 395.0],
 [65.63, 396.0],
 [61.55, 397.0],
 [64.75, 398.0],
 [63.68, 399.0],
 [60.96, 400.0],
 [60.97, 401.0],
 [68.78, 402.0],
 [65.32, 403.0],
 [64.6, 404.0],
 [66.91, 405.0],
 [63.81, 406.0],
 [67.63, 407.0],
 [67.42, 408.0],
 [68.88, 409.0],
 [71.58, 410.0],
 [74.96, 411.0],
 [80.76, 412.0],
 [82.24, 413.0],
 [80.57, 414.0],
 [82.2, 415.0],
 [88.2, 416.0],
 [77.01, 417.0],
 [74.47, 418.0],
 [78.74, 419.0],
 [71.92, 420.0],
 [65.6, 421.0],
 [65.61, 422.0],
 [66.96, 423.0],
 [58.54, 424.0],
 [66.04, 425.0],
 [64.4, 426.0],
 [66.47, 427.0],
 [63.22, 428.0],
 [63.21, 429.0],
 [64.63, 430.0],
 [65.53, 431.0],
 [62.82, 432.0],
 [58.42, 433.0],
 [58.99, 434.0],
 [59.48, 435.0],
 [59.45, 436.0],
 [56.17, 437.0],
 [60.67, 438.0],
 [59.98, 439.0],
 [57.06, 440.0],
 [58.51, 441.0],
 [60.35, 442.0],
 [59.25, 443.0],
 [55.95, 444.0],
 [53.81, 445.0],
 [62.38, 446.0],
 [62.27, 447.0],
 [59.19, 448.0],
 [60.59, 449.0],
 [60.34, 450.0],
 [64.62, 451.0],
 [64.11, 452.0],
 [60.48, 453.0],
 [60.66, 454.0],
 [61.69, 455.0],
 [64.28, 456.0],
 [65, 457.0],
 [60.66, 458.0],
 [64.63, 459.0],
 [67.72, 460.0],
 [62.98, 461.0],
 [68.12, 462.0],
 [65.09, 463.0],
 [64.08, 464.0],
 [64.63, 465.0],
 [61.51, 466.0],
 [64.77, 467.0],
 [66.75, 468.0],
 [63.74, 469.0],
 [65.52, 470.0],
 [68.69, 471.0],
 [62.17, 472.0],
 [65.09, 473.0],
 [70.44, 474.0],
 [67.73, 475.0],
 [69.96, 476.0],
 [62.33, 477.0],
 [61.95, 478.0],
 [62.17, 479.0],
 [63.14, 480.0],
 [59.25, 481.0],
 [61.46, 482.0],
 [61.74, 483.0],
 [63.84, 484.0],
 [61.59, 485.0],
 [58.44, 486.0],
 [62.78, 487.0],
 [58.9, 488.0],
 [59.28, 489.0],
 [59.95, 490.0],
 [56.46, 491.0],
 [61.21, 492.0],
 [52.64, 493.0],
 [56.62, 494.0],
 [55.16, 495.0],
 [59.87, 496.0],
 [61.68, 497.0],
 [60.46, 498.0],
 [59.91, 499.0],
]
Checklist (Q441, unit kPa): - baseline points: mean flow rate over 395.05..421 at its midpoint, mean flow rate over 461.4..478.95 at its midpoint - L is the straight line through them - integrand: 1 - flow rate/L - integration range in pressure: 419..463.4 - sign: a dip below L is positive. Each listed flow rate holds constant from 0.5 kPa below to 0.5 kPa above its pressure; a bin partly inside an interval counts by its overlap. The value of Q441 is 3.55 kPa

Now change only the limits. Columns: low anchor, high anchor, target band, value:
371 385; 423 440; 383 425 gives -3.9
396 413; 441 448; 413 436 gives -1.9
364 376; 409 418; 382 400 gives 2.4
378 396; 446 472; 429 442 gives 0.6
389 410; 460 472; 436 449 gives 1.2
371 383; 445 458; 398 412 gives -1.1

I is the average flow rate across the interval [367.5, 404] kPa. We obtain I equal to 63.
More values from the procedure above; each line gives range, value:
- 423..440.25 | 61.7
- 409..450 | 65.9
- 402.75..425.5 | 71.8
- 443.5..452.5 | 60.4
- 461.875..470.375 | 64.8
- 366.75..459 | 64.5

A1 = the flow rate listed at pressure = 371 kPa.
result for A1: 70.2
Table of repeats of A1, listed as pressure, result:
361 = 63.32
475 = 67.73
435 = 59.48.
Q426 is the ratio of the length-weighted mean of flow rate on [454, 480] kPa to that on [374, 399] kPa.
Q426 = 1.0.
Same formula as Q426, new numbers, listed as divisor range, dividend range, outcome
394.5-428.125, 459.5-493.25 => 0.91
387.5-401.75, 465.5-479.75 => 1.03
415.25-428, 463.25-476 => 0.93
